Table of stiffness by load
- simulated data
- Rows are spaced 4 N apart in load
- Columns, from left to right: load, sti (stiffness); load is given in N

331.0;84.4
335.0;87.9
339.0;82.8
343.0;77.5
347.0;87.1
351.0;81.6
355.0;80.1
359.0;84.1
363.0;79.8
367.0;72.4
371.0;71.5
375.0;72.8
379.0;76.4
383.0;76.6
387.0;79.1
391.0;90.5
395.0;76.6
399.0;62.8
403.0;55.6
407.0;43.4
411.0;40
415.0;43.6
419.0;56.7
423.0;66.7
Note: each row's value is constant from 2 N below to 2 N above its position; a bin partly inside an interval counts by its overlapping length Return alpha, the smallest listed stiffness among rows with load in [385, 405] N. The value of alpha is 55.6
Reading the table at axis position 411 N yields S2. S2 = 40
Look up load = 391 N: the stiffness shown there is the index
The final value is 90.5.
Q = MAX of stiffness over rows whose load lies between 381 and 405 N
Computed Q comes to 90.5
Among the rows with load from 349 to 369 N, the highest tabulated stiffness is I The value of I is 84.1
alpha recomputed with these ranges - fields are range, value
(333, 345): 77.5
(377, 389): 76.4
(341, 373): 71.5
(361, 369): 72.4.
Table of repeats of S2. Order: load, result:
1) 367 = 72.4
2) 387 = 79.1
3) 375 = 72.8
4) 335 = 87.9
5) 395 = 76.6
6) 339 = 82.8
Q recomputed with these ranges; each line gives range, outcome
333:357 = 87.9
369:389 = 79.1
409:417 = 43.6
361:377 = 79.8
